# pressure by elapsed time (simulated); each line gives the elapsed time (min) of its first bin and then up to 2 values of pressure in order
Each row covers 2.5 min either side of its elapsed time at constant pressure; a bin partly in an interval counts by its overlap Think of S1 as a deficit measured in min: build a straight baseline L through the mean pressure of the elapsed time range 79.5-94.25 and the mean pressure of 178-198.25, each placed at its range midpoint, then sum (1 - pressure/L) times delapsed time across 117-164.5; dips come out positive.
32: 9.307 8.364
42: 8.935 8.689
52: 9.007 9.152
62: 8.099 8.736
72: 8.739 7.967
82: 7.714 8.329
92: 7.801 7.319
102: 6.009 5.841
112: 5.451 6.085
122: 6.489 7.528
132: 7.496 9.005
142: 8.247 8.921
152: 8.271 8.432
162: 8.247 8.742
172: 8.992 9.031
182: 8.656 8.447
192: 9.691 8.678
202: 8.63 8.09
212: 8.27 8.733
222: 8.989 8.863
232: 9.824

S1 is 2.8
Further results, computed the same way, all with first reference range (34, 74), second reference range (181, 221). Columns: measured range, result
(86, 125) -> 9.4 min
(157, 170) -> 0.3 min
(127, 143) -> 1.0 min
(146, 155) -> 0.2 min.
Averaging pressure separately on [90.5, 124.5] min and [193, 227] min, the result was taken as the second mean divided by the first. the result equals 1.35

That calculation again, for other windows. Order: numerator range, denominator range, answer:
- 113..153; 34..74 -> 0.88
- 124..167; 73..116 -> 1.17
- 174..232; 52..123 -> 1.17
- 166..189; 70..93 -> 1.08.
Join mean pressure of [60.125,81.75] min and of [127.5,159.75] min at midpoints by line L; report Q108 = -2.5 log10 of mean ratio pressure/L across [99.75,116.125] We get 0.39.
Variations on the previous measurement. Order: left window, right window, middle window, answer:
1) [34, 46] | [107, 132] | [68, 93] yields -0.086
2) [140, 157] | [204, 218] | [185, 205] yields -0.061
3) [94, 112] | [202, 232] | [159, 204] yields -0.110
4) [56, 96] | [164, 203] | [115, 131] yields 0.245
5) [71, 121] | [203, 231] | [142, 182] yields -0.093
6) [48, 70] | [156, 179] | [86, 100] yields 0.137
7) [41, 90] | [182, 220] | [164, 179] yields -0.034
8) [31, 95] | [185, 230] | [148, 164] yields 0.034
